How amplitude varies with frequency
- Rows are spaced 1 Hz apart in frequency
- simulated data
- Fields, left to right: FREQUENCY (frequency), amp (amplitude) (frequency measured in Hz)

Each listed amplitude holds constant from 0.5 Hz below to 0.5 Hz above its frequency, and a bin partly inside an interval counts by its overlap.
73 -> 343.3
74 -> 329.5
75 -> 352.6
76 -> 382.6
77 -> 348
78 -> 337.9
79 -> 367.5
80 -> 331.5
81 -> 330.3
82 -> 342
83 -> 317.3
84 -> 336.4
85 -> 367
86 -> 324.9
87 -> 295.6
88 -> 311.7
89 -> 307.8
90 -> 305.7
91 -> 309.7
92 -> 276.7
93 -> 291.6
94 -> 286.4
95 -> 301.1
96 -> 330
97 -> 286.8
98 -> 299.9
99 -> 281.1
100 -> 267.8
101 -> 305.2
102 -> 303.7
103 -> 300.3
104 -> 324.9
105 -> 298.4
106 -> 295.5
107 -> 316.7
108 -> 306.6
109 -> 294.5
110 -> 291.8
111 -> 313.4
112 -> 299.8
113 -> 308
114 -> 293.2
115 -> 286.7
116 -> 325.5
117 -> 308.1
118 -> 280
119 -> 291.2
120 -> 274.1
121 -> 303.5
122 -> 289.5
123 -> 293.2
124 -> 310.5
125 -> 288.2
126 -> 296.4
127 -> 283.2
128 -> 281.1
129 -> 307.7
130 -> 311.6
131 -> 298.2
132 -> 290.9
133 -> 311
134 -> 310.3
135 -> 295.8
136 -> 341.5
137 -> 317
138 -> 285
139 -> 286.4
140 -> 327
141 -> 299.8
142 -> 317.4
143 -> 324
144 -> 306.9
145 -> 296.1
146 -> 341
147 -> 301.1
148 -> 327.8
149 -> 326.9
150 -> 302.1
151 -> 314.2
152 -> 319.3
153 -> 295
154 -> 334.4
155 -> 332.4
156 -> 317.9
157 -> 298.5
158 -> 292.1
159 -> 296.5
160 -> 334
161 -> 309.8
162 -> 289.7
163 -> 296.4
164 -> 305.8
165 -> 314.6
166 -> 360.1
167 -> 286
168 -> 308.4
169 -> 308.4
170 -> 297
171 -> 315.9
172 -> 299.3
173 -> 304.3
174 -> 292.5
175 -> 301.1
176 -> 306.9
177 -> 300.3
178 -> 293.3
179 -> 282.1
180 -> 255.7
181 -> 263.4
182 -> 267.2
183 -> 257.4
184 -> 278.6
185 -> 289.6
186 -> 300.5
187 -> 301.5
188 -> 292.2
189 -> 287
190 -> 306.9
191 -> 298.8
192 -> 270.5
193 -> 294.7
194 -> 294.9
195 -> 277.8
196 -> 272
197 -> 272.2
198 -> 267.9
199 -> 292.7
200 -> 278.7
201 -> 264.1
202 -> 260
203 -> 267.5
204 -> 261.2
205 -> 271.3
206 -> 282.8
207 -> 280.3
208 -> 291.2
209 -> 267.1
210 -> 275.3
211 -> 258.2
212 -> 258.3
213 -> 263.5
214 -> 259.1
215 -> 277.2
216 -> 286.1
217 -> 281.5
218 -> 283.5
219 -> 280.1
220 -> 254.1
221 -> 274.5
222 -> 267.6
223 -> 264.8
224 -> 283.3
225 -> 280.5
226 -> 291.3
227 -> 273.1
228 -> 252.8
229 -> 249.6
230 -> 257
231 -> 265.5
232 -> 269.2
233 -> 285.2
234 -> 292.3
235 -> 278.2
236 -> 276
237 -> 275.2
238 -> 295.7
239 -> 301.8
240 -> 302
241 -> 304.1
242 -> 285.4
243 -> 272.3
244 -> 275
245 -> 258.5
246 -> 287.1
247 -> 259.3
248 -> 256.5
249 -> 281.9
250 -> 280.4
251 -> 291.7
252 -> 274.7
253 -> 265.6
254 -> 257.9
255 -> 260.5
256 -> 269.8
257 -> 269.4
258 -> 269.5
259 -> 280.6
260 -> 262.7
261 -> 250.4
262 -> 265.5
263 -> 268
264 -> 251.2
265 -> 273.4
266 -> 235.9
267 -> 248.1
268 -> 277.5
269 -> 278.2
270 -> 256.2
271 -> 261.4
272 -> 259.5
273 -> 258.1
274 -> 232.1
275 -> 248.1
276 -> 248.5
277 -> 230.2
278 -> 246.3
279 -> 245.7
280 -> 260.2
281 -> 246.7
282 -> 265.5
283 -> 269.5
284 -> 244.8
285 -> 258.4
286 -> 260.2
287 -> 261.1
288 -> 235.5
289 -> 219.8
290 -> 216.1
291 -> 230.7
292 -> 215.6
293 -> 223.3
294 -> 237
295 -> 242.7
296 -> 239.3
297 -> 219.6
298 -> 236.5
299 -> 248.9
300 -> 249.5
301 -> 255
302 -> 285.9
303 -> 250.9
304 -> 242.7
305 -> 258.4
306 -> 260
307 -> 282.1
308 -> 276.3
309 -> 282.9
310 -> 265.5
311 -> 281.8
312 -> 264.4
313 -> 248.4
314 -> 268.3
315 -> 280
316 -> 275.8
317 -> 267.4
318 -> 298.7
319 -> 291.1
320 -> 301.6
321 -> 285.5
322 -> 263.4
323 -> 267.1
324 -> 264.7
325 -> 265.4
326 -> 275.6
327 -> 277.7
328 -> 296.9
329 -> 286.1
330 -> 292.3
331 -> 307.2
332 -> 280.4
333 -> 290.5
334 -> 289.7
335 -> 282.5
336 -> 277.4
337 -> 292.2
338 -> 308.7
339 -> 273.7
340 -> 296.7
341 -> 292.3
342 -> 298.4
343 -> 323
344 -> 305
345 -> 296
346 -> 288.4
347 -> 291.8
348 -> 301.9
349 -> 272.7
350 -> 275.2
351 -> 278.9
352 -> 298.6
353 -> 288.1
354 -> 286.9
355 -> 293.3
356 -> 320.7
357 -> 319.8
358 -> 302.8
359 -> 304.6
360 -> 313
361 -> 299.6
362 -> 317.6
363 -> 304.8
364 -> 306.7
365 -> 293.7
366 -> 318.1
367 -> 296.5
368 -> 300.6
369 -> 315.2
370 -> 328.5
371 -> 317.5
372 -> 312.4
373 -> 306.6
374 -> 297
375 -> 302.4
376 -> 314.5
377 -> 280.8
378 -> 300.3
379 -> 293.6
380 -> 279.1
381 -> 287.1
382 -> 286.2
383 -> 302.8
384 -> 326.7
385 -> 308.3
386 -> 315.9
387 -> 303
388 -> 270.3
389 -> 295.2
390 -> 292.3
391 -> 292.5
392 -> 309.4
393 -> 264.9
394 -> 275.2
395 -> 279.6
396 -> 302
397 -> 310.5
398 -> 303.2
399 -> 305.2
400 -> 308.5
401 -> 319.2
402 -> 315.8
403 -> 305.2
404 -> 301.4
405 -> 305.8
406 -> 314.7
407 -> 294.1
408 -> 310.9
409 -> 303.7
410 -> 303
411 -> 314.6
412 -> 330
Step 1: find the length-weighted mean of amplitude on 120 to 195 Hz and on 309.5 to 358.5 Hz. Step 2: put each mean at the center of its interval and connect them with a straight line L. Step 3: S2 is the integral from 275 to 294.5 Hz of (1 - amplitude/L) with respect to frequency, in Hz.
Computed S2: 3.2 Hz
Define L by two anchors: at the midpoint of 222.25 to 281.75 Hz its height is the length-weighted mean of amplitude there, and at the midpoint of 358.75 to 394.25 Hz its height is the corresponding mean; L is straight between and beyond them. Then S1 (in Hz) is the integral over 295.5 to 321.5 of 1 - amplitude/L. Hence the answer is 1.6 Hz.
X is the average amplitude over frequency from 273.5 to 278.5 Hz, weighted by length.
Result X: 241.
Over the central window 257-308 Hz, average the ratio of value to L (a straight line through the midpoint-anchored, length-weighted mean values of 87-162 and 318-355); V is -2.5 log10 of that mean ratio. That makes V 0.162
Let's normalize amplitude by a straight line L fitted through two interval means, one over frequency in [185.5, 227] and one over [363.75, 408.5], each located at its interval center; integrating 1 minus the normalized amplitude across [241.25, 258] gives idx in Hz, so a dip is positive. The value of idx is 0.7 Hz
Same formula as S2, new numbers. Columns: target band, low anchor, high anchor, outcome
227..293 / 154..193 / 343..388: 8.1 Hz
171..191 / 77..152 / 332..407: 1.0 Hz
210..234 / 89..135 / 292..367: 1.5 Hz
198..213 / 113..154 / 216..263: 0.7 Hz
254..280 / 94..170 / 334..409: 3.8 Hz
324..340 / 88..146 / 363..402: 0.8 Hz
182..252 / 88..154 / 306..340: 3.6 Hz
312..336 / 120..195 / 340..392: 1.6 Hz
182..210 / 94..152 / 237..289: 0.2 Hz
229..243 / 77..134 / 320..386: 0.9 Hz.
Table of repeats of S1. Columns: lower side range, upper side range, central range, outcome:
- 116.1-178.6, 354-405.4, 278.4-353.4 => 8.24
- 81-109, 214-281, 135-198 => -2.56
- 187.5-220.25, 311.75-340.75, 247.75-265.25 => 0.66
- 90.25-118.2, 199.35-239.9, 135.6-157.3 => -1.80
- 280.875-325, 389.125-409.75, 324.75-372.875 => -3.28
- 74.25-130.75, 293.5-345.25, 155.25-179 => -0.55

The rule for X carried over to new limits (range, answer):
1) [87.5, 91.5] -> 309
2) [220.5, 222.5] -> 271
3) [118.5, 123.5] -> 290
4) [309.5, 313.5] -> 265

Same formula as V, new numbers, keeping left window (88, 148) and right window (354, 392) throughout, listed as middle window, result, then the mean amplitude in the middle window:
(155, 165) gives -0.02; 306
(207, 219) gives 0.11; 273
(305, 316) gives 0.12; 271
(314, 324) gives 0.09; 280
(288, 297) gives 0.31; 228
